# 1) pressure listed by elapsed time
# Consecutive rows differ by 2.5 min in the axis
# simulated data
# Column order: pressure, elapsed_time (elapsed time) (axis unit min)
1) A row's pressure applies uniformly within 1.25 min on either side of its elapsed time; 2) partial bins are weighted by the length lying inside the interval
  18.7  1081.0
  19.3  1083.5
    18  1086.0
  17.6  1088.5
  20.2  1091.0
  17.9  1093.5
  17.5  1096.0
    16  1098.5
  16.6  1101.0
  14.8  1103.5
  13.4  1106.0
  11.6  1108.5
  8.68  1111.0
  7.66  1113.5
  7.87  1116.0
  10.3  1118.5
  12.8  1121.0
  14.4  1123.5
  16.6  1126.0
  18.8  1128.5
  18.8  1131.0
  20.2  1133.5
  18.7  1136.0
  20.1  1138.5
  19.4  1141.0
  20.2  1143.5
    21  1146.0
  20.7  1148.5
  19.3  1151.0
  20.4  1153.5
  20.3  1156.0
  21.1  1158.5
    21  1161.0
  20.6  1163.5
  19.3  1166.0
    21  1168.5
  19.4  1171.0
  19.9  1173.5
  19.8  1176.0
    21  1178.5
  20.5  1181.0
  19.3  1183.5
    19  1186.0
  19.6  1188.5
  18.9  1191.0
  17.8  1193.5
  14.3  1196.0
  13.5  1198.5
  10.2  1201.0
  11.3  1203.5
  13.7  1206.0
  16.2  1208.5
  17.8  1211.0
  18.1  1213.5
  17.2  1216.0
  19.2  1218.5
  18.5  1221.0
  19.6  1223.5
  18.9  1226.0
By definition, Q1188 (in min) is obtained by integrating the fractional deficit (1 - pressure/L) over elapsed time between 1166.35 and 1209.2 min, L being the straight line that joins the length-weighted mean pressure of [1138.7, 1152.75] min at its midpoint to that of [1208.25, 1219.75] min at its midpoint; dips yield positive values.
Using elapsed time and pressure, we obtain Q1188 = 3.1 min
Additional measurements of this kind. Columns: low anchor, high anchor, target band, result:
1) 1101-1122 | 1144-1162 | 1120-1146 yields -3.5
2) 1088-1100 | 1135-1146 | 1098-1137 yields 9.8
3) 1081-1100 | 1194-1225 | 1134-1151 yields -2.8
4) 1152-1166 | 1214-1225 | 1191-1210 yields 4.9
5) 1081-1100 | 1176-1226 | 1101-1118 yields 6.5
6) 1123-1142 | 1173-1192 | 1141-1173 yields -2.0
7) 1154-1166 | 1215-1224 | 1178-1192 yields 0.1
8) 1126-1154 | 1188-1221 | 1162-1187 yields -3.3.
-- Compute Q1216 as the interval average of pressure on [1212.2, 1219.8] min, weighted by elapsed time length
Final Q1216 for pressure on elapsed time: 18.2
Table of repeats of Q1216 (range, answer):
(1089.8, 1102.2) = 17.6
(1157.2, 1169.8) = 20.6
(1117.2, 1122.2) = 11.5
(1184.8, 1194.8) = 18.8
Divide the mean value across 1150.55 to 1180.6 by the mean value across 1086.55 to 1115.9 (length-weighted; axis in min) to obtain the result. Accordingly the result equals 1.40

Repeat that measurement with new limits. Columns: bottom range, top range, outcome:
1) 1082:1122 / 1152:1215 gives 1.26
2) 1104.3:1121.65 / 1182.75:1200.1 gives 1.67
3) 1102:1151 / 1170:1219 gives 1.10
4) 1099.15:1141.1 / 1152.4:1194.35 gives 1.36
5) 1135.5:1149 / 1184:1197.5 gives 0.89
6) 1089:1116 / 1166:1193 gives 1.39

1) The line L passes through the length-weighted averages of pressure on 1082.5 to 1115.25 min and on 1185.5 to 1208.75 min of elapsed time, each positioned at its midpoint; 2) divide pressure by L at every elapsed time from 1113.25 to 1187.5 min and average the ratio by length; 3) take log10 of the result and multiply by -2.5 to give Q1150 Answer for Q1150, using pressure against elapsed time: -0.21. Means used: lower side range 15.2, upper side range 15.3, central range 18.5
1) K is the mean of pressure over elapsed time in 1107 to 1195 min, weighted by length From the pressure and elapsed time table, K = 17.9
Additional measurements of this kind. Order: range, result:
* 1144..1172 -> 20.4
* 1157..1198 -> 19.4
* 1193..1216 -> 14.8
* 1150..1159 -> 20.2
